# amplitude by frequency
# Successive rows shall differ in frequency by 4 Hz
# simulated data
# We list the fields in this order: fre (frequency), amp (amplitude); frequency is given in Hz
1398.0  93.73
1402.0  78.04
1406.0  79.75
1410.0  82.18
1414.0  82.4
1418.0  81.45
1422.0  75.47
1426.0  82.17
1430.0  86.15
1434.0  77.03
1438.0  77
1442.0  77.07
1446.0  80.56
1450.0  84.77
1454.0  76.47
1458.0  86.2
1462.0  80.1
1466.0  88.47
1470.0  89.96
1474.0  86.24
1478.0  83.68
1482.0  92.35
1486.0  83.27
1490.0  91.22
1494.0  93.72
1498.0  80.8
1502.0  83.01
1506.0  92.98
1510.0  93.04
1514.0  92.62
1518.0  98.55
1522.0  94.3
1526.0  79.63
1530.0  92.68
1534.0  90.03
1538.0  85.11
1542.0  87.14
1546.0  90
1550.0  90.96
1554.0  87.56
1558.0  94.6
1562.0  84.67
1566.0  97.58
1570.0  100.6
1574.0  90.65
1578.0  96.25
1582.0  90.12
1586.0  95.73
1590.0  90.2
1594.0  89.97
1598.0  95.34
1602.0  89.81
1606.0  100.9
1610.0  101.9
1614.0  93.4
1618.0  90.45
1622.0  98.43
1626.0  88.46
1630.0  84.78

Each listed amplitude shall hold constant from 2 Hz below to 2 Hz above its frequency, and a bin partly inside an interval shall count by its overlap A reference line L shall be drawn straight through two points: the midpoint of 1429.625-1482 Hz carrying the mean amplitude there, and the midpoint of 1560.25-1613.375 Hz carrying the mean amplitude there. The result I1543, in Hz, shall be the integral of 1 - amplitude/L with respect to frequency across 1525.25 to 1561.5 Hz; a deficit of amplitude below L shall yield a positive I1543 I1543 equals 0.7 Hz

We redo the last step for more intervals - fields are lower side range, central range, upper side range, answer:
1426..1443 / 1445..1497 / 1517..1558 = -1.6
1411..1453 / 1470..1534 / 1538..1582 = -2.0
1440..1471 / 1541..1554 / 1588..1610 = 0.1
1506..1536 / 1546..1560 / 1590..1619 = 0.3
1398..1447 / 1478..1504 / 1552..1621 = -0.4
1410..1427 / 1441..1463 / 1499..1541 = 0.7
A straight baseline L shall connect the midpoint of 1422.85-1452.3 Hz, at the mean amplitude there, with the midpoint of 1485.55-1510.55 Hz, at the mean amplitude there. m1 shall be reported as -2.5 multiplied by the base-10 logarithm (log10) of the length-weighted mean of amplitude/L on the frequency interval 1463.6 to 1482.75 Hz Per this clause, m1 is -0.03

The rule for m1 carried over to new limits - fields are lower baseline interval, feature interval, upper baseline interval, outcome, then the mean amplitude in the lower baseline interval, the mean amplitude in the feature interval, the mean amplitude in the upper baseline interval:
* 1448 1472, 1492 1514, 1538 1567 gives -0.03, 84.3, 89.1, 89.7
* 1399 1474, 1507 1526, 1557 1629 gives -0.06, 81.7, 93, 93.7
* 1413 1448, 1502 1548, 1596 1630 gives -0.04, 79.9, 90.2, 94.2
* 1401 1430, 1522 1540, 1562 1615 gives 0.03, 80.7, 87.7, 94.4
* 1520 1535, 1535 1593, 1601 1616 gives 0.01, 89.1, 91.5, 96.9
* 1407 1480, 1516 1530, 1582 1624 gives -0.04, 82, 91.1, 94.4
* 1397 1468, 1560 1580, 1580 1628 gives -0.03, 81.4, 94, 93.7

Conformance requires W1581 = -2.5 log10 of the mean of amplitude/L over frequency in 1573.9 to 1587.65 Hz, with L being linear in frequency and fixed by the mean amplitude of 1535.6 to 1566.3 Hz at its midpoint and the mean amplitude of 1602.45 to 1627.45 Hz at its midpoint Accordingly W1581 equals -0.02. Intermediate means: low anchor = 89.3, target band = 93.5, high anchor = 95.4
